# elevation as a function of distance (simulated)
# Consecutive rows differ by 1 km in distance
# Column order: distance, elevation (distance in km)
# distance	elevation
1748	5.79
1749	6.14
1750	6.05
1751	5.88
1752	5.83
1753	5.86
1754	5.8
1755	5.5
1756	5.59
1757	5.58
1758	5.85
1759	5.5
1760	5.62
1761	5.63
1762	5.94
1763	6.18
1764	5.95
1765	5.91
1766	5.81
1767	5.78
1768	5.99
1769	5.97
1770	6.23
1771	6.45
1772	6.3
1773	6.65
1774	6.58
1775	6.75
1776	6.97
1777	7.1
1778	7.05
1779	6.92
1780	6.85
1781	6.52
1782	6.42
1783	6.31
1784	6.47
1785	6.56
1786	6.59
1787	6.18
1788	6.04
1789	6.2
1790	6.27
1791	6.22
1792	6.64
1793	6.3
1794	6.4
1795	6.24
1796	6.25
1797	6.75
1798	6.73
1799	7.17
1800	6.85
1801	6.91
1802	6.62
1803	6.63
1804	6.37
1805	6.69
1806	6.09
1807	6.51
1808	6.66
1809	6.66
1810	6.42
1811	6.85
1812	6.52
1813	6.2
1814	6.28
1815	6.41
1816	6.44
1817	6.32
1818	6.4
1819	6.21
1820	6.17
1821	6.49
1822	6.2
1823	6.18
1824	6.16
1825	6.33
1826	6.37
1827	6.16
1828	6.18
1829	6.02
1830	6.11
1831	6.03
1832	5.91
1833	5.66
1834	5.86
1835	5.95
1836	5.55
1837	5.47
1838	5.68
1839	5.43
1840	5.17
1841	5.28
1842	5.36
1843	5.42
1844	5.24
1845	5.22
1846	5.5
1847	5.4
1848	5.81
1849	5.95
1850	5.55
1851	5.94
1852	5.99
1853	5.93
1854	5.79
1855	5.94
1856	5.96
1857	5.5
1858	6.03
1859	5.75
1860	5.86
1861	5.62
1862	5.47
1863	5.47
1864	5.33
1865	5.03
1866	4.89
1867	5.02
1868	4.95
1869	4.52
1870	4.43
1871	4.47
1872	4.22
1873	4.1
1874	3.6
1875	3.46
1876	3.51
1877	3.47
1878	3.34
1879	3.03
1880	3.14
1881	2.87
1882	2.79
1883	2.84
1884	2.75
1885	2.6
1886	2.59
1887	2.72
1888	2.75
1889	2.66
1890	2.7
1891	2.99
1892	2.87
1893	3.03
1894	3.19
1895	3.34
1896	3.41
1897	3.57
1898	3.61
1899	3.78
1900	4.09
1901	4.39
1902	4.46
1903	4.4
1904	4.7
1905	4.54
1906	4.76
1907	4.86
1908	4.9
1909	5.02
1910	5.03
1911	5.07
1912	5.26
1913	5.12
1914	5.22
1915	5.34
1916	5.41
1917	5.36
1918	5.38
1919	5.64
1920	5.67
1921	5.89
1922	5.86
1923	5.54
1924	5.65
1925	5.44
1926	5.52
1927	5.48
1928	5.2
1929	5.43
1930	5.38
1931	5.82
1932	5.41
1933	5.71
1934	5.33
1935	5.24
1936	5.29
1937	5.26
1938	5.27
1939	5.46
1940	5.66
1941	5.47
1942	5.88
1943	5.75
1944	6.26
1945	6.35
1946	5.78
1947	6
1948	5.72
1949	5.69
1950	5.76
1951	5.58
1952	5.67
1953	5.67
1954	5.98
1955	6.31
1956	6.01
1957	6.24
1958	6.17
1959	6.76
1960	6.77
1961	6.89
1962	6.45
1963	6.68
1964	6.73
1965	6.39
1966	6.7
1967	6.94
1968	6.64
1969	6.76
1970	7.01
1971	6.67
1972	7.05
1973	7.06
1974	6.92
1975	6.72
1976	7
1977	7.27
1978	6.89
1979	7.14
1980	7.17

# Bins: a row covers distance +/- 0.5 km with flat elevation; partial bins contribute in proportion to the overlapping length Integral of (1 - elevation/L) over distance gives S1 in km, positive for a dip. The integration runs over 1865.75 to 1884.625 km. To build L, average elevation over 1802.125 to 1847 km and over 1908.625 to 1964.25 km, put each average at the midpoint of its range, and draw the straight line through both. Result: 6.94 km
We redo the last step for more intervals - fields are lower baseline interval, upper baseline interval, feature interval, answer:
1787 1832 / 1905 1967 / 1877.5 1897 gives 9.9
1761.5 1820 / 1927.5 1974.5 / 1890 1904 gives 5.8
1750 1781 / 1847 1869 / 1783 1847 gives -3.8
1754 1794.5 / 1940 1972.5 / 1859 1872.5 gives 2.6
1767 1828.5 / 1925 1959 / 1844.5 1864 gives 1.4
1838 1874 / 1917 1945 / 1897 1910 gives 2.5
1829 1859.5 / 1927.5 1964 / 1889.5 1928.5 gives 7.7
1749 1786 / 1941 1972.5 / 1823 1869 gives 4.1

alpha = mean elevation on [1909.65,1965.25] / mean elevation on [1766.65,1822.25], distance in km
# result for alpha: 0.89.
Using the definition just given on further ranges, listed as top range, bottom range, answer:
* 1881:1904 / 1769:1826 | 0.50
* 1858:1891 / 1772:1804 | 0.60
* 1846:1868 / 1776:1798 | 0.86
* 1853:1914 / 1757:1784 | 0.67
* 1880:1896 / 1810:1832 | 0.46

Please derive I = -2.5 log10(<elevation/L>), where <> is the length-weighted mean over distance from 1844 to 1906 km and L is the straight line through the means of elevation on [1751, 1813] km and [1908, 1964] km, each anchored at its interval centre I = 0.35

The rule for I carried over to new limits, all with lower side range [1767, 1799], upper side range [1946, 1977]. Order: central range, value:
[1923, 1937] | 0.18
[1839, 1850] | 0.19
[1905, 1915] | 0.27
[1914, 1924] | 0.16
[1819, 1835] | 0.06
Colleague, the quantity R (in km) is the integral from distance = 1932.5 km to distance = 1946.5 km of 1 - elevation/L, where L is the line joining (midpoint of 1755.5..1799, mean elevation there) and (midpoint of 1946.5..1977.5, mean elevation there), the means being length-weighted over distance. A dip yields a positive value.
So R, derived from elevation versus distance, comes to 1.8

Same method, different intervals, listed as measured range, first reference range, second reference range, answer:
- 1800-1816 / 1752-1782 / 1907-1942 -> -1.5 km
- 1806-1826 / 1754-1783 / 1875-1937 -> -2.9 km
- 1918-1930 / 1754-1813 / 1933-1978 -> 1.3 km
